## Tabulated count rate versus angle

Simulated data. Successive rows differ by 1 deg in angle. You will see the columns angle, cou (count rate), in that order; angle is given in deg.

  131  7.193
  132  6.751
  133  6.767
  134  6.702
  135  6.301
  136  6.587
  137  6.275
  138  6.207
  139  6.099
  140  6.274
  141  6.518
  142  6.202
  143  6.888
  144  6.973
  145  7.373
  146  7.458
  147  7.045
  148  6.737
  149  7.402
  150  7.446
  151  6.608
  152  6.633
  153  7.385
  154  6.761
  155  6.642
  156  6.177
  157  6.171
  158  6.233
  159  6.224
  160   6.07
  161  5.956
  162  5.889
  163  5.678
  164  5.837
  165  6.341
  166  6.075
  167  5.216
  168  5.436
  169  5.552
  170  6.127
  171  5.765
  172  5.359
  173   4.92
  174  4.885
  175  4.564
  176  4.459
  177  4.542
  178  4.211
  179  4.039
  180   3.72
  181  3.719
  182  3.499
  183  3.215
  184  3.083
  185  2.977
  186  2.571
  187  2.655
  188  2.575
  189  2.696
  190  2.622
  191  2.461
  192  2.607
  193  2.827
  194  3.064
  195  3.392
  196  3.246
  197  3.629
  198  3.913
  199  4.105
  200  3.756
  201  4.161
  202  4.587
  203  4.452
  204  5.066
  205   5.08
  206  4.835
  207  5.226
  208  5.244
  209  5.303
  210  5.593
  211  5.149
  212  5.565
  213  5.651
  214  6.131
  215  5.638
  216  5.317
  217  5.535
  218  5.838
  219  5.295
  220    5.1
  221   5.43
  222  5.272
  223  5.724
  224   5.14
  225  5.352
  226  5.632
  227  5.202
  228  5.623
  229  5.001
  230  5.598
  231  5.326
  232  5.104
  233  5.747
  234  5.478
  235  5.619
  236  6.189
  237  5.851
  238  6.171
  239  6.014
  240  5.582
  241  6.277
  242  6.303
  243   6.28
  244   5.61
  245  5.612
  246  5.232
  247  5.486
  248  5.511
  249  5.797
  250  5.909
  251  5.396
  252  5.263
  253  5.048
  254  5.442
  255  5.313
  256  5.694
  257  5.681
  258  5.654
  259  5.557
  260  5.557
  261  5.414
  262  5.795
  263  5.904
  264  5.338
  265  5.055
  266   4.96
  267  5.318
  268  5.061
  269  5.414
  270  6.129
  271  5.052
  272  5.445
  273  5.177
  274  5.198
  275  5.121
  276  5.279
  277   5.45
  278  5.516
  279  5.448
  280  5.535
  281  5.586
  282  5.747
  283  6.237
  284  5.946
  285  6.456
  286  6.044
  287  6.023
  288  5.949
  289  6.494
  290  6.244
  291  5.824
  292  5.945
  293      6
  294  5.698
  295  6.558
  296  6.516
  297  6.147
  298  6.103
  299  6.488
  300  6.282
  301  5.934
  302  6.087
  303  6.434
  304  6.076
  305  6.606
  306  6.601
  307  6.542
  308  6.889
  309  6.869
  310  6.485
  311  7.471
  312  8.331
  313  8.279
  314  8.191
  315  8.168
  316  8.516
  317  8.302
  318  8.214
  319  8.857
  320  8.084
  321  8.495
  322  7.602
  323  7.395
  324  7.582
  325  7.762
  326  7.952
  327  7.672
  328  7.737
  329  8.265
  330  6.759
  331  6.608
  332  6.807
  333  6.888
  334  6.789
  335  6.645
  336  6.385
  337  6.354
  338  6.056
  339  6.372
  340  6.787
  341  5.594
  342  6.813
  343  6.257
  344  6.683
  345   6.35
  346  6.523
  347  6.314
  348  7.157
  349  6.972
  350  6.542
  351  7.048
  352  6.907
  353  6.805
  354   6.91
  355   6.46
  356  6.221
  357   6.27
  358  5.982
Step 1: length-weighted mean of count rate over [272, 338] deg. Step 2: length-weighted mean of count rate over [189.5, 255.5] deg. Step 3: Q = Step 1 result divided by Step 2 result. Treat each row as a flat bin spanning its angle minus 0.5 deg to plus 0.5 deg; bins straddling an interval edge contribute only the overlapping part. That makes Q 1.31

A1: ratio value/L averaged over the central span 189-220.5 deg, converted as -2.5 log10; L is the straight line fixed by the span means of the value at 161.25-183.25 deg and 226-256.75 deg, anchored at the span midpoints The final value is 0.18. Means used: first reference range 4.99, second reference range 5.62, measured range 4.5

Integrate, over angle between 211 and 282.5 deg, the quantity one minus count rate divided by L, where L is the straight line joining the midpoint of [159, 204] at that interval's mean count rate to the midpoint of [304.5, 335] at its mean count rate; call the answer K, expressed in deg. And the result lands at 2.98 deg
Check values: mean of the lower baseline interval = 4.27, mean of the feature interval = 5.53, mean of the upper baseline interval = 7.54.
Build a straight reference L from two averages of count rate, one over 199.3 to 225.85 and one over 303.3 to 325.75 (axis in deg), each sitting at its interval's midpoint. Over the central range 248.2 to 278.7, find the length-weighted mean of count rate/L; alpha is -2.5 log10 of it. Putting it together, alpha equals 0.18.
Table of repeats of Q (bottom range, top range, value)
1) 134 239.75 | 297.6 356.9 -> 1.34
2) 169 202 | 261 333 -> 1.72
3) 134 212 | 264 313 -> 1.17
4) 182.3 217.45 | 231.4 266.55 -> 1.37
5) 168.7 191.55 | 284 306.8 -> 1.59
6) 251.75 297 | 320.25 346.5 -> 1.23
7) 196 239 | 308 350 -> 1.39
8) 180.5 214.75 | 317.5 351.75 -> 1.78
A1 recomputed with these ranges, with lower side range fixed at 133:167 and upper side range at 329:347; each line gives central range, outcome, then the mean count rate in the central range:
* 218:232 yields 0.21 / 5.37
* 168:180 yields 0.30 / 4.92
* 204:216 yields 0.21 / 5.38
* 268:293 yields 0.15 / 5.71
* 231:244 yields 0.12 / 5.85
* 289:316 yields -0.02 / 6.68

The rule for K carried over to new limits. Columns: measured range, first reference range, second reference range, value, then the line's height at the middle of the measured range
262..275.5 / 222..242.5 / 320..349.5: 1.71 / 6.11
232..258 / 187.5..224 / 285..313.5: -1.79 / 5.33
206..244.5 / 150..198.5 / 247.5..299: -2.73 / 5.2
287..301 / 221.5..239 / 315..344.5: 1.03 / 6.65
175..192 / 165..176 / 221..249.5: 6.58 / 5.44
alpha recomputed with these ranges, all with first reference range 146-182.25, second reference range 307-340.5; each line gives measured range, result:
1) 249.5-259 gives 0.215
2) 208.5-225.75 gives 0.153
